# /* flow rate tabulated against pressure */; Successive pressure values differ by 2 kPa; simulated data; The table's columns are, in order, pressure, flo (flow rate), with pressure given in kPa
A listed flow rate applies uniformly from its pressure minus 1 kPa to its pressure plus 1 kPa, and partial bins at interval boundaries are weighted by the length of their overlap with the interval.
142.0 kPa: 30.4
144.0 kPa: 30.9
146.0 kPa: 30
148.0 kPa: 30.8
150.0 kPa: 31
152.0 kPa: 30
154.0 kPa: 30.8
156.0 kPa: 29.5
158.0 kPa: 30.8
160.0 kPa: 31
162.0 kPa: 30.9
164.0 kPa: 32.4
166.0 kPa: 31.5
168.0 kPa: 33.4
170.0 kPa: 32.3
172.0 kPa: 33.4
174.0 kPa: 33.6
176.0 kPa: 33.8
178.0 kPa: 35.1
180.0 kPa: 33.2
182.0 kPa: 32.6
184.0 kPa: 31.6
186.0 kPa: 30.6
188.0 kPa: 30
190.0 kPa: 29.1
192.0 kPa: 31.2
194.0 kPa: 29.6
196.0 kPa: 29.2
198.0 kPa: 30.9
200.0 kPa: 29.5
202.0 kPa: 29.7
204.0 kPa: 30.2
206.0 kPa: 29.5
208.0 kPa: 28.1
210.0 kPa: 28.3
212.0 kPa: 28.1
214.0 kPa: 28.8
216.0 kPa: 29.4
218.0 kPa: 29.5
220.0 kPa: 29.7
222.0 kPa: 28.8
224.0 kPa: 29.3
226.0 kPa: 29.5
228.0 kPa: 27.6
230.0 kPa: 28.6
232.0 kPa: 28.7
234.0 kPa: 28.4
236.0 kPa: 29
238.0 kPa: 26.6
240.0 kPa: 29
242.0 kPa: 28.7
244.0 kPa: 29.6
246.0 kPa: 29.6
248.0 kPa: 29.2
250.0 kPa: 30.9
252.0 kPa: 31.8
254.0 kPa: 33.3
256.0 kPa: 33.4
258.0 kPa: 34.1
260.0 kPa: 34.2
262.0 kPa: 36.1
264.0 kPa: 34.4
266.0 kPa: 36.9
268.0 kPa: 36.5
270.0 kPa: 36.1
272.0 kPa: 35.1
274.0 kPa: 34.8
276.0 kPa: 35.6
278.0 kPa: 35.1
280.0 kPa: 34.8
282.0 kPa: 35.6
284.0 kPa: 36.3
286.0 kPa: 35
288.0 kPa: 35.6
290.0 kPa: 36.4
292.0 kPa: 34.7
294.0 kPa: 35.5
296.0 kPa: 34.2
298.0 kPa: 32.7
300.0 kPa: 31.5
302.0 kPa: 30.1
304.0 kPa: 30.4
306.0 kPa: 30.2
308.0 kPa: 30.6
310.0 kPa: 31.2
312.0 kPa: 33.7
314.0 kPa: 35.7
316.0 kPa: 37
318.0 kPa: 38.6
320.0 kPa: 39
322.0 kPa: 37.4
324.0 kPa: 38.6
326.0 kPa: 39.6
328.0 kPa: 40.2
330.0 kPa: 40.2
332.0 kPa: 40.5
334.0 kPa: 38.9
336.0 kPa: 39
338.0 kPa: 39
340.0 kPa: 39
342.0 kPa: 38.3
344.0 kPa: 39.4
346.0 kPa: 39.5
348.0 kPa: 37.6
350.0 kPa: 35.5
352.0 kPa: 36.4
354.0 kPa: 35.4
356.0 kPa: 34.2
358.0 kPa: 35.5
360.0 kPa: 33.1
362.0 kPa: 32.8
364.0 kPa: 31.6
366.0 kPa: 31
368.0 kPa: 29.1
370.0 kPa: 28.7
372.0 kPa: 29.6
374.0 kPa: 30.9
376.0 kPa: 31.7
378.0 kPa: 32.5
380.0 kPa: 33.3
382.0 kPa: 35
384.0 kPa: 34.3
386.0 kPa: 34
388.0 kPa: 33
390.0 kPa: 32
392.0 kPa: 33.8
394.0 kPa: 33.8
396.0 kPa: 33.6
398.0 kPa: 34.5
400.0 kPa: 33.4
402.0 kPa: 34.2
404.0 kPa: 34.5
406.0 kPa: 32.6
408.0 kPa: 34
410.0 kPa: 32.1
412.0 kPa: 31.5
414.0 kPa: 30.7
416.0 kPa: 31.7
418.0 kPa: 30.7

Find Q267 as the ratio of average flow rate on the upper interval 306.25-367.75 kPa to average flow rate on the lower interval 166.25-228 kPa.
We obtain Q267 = 1.2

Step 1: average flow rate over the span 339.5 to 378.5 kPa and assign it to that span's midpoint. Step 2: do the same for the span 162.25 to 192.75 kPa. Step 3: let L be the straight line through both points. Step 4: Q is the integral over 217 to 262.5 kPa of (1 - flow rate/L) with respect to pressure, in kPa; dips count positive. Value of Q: 3.7 kPa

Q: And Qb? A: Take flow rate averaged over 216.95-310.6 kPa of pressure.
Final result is 32.2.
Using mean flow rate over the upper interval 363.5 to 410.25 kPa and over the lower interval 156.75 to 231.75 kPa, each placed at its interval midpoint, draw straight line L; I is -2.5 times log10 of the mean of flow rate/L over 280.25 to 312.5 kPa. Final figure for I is -0.06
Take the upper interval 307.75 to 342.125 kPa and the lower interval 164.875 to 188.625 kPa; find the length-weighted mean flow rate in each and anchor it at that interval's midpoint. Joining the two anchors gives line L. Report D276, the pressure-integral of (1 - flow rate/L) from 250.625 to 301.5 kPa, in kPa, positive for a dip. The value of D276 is 1.9 kPa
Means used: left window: 32.6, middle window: 34.7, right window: 37.7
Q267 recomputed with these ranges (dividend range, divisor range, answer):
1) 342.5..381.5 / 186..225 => 1.14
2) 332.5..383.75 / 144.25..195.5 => 1.10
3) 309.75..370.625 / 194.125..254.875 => 1.24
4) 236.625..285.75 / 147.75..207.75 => 1.06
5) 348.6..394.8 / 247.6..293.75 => 0.95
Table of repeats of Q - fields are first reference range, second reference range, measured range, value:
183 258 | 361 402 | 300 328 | -3.17 kPa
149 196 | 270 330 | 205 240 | 4.51 kPa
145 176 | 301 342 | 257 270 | -0.27 kPa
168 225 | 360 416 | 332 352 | -4.00 kPa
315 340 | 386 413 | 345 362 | 0.57 kPa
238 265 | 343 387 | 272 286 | -1.38 kPa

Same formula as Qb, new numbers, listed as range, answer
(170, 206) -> 31.3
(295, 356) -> 36.3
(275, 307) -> 34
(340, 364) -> 36.1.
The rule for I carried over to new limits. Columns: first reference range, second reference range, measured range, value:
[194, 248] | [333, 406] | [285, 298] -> -0.11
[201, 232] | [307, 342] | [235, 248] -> 0.08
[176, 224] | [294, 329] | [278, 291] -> -0.06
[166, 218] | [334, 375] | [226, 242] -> 0.13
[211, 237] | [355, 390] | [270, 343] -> -0.16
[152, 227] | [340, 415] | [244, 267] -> -0.04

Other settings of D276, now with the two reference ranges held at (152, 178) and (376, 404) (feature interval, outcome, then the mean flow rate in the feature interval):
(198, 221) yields 2.19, 29.2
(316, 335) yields -3.42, 39.1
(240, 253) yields 1.07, 29.9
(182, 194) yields 0.58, 30.6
